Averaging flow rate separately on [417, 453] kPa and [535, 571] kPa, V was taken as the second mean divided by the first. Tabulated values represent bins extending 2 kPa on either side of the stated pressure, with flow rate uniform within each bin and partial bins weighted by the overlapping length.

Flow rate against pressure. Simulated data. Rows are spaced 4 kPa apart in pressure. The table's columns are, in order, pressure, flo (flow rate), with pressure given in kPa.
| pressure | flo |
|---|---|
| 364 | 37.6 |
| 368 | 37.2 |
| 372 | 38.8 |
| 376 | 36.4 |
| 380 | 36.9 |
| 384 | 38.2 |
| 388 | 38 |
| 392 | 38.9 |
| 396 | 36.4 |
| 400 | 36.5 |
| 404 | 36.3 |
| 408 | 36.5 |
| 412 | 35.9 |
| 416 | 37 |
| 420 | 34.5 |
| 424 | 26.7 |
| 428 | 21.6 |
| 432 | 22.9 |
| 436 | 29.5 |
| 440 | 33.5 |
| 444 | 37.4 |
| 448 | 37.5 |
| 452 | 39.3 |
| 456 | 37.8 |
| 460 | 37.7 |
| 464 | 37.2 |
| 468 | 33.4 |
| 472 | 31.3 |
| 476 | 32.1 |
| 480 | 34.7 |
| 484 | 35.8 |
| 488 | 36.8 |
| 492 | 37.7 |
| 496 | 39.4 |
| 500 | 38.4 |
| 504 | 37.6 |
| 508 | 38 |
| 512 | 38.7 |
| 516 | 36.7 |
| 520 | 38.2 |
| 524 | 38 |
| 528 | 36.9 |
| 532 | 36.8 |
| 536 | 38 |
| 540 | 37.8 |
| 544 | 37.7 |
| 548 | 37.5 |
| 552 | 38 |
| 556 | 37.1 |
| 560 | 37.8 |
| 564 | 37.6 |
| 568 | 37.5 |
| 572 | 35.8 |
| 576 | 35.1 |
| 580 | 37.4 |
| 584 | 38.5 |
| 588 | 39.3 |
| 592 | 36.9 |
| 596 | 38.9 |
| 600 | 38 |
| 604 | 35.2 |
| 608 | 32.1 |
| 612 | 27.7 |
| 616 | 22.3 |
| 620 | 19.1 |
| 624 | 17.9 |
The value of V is 1.2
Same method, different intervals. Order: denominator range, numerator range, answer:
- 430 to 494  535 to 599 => 1.08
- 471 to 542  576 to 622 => 0.90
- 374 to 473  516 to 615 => 1.06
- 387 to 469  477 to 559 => 1.09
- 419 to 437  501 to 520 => 1.43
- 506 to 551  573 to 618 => 0.92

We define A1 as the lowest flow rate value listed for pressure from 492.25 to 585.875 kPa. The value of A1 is 35.1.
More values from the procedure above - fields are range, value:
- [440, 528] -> 31.3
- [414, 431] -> 21.6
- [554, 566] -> 37.1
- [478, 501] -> 34.7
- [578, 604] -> 35.2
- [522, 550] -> 36.8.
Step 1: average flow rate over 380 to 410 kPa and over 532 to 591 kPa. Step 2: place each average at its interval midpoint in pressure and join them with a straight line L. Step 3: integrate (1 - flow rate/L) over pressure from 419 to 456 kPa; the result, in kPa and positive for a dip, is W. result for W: 5.6 kPa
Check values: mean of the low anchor 37.2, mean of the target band 31.7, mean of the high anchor 37.5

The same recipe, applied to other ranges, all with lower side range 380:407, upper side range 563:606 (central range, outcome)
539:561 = -0.2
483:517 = -0.4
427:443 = 4.1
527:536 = 0.0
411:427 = 2.0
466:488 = 2.1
